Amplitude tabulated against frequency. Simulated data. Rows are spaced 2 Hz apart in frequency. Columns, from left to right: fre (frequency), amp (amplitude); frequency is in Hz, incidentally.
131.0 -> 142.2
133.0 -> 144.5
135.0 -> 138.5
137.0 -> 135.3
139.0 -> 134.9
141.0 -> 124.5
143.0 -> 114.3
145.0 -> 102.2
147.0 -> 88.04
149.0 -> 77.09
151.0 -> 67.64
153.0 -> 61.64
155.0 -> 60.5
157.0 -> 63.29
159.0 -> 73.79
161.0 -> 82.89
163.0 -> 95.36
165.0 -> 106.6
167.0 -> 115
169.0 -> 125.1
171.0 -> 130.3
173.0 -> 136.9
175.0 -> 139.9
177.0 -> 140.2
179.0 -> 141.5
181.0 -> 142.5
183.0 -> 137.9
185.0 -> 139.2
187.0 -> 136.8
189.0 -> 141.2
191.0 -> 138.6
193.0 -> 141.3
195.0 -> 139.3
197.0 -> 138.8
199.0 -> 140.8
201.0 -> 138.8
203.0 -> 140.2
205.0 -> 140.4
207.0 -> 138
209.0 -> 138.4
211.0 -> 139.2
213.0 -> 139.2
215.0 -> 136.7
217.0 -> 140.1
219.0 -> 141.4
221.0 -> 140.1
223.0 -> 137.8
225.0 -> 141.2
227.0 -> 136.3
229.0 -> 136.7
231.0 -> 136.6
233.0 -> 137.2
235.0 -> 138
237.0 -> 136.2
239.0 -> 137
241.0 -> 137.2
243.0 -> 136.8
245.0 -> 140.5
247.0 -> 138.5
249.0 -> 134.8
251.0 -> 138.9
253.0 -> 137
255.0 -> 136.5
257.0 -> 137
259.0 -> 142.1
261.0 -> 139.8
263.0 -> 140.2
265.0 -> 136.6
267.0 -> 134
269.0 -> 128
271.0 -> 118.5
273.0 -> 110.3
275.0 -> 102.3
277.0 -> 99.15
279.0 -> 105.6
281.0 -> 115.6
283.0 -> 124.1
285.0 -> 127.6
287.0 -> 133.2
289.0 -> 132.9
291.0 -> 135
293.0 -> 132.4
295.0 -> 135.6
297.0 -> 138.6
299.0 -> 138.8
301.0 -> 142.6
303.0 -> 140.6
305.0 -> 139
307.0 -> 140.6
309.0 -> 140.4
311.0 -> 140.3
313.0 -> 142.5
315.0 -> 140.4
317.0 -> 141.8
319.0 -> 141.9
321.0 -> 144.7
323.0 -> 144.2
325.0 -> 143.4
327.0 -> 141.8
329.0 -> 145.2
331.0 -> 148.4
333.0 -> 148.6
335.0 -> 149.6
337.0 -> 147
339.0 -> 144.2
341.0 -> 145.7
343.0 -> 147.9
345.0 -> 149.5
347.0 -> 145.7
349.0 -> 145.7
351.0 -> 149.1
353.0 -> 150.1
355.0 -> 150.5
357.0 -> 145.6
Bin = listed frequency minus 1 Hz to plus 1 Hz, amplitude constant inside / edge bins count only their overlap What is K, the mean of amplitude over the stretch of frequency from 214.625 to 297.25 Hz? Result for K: 132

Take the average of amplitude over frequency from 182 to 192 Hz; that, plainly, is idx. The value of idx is 139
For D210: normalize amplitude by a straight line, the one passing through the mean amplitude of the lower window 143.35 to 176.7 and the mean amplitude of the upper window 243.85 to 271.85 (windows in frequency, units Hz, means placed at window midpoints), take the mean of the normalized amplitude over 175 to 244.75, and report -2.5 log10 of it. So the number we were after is -0.195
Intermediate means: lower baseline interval 96.7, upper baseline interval 136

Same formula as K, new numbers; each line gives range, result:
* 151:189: 112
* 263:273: 128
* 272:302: 125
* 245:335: 135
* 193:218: 139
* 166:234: 138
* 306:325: 142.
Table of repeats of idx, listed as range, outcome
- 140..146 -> 114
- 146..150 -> 82.6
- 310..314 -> 141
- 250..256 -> 137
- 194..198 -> 139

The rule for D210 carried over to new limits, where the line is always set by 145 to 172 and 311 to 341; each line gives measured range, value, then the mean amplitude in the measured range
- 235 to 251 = -0.176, 137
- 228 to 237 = -0.206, 137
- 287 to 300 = -0.014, 135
